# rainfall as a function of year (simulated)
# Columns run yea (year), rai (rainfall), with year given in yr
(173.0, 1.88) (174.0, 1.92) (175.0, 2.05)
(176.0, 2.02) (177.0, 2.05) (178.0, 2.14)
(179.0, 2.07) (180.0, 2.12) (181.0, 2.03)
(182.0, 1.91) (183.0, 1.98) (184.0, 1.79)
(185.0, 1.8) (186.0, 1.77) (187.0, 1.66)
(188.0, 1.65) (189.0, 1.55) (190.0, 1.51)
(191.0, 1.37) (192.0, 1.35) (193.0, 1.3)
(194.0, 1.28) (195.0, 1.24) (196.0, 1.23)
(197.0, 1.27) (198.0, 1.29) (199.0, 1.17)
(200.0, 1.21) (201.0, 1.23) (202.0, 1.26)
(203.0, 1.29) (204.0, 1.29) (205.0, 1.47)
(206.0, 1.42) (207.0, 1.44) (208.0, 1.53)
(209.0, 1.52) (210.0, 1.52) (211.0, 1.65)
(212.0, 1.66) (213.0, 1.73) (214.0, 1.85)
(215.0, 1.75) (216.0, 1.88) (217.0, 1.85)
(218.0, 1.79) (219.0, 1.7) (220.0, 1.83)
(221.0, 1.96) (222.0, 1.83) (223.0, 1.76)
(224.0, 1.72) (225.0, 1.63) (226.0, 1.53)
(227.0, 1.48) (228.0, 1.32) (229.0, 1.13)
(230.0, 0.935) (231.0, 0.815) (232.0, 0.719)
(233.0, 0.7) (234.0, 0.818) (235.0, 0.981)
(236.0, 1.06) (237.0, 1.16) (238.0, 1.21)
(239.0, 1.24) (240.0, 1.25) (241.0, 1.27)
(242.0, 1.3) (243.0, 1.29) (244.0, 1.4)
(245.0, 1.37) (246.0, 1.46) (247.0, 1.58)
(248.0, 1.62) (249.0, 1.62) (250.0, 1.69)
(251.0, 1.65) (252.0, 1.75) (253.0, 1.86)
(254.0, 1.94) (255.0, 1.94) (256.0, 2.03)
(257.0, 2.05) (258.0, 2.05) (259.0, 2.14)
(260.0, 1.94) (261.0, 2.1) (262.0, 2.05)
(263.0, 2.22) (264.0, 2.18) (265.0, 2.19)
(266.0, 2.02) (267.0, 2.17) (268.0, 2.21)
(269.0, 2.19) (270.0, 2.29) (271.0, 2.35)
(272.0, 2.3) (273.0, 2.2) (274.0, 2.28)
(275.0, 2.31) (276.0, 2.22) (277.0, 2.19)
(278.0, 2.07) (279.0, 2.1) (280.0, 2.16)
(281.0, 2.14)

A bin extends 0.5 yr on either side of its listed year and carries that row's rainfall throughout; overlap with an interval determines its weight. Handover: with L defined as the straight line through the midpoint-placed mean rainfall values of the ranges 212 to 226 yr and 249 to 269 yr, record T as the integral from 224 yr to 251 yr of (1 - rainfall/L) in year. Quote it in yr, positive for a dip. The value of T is 8.8 yr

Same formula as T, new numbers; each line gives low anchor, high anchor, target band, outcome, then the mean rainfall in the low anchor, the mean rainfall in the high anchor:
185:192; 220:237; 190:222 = -1.31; 1.58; 1.29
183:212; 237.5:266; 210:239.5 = 2.61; 1.44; 1.73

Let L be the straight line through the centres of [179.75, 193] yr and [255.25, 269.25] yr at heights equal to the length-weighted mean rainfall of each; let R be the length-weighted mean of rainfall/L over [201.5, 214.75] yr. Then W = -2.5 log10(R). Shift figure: 0.20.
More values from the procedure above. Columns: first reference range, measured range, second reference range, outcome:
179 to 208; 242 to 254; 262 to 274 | 0.27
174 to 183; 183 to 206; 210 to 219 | 0.32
